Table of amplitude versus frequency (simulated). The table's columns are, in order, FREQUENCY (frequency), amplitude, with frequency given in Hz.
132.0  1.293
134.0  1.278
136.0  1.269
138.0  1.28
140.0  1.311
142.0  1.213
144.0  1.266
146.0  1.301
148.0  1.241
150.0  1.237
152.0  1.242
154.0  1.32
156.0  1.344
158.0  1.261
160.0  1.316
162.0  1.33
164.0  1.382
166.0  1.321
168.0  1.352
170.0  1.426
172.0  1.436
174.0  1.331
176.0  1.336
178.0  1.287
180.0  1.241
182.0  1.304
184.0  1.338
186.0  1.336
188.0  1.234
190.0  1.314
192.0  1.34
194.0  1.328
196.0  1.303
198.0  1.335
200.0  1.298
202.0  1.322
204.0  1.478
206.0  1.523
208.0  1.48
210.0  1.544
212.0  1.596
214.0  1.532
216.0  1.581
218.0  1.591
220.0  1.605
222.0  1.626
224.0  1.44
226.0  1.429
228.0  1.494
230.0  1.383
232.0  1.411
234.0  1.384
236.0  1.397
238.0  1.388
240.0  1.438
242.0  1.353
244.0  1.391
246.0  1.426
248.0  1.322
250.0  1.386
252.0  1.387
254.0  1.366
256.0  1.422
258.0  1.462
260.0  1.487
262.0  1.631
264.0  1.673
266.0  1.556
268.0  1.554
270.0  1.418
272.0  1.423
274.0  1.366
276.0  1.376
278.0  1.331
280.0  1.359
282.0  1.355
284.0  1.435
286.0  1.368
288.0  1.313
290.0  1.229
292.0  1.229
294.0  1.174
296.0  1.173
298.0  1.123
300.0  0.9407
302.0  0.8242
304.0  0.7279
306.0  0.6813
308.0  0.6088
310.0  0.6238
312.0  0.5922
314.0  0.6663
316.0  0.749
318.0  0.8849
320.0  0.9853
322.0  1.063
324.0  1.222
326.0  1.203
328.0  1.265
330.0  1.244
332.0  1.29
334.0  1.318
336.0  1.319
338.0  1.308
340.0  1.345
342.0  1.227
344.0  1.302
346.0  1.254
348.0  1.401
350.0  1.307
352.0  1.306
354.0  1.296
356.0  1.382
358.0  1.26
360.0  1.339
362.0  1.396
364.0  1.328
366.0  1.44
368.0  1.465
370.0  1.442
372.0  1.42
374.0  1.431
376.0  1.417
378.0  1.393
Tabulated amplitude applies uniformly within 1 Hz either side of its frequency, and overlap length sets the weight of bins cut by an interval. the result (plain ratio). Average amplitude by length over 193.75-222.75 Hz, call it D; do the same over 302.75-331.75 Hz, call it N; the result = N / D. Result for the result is 0.61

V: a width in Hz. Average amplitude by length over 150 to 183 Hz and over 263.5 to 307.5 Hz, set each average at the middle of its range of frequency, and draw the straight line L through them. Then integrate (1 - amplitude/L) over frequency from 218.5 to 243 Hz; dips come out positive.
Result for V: -3.2 Hz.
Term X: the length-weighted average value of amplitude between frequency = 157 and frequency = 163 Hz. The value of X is 1.3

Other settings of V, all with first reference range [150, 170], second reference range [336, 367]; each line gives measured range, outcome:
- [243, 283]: -3.37 Hz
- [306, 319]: 6.26 Hz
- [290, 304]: 2.76 Hz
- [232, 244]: -0.65 Hz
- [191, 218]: -2.45 Hz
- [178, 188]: 0.19 Hz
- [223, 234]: -0.87 Hz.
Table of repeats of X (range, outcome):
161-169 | 1.35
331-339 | 1.31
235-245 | 1.39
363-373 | 1.42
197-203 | 1.32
